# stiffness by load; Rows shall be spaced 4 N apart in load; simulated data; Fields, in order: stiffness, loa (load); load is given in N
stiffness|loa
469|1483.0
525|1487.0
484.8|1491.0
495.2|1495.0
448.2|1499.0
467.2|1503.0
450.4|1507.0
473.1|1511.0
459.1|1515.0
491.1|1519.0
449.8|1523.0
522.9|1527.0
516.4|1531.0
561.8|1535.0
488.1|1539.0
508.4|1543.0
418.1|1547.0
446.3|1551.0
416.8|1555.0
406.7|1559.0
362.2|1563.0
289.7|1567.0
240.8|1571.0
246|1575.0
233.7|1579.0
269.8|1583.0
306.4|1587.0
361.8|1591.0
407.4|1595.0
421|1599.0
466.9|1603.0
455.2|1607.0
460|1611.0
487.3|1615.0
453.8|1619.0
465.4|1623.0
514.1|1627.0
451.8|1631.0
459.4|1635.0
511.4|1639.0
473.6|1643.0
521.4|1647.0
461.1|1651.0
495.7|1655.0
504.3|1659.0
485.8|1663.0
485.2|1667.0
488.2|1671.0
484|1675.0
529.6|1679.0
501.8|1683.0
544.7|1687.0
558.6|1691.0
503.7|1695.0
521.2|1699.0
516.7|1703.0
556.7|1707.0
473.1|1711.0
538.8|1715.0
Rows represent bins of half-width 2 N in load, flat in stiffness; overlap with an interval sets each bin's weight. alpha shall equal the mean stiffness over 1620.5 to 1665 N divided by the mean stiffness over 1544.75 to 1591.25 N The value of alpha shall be 1.46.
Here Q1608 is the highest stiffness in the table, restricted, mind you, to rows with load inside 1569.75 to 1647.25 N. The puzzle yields 521.4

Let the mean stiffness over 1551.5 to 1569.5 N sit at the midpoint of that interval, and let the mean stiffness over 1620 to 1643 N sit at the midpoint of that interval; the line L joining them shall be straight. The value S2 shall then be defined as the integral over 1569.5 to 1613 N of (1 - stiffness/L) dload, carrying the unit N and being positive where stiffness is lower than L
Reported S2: 7.1 N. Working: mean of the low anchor 372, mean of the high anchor 479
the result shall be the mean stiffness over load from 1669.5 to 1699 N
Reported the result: 517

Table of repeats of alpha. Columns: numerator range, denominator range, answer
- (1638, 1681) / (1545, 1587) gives 1.49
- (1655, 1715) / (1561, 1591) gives 1.80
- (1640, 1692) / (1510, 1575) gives 1.16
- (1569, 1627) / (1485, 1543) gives 0.78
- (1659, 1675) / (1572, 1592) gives 1.76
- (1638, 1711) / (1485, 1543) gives 1.04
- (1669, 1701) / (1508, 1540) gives 1.05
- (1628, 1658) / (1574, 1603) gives 1.45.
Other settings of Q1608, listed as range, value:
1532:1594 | 561.8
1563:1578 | 362.2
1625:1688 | 544.7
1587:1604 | 466.9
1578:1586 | 269.8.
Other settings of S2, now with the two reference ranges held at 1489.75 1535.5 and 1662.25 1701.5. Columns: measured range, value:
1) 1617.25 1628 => 0.6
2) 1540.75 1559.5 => 1.8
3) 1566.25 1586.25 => 9.6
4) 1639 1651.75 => 0.3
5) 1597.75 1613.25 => 1.4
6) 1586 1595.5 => 2.7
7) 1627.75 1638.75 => 0.7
